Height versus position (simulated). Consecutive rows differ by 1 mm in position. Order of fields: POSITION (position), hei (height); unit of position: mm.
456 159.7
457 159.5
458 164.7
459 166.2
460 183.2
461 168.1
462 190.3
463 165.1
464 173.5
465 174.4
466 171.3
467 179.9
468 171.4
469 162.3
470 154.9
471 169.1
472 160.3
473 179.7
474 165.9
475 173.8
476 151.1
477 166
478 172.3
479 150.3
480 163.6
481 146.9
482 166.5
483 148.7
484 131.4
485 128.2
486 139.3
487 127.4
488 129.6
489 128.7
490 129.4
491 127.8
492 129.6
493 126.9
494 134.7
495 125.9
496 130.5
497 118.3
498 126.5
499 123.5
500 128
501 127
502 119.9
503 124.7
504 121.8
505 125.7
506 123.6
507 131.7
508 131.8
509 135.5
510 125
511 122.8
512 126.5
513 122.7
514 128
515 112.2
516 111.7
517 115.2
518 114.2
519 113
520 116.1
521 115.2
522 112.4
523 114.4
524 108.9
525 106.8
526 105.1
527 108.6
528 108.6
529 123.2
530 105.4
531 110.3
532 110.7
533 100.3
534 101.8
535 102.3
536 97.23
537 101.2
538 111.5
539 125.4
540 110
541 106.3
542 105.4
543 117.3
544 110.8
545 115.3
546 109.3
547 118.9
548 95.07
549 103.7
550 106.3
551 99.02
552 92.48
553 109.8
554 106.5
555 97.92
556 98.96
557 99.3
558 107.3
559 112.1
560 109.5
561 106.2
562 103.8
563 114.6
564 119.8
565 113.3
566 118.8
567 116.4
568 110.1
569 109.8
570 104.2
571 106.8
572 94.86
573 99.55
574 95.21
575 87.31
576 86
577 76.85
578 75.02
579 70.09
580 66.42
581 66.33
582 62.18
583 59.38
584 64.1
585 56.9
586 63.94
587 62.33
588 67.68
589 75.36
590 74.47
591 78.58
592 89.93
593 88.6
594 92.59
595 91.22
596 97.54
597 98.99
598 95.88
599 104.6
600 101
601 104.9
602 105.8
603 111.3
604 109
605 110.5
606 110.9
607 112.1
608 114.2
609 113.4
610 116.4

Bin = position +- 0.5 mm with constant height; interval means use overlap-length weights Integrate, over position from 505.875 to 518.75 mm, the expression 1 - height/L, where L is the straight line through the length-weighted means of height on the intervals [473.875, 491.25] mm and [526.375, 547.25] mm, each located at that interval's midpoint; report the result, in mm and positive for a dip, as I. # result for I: 0.35 mm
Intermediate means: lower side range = 147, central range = 123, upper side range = 109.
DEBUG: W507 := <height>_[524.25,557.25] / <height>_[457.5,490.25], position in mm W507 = 0.67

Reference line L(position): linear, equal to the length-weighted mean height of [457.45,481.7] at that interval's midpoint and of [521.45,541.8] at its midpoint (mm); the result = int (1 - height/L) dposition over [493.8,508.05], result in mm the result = 1.2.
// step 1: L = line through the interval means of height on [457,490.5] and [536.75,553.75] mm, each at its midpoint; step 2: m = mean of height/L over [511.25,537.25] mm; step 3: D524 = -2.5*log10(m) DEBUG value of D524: 0.11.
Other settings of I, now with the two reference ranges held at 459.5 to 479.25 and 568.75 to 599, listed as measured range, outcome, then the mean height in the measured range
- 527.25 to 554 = 1.7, 108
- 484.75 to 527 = 5.6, 123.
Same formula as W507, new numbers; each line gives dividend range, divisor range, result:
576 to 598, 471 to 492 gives 0.51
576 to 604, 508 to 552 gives 0.73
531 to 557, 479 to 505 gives 0.80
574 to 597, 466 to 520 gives 0.55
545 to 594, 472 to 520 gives 0.69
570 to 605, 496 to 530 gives 0.71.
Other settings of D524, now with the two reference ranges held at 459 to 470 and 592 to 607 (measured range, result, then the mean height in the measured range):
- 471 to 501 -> 0.14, 143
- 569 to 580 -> 0.27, 89.5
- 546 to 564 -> 0.19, 105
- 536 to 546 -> 0.19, 111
